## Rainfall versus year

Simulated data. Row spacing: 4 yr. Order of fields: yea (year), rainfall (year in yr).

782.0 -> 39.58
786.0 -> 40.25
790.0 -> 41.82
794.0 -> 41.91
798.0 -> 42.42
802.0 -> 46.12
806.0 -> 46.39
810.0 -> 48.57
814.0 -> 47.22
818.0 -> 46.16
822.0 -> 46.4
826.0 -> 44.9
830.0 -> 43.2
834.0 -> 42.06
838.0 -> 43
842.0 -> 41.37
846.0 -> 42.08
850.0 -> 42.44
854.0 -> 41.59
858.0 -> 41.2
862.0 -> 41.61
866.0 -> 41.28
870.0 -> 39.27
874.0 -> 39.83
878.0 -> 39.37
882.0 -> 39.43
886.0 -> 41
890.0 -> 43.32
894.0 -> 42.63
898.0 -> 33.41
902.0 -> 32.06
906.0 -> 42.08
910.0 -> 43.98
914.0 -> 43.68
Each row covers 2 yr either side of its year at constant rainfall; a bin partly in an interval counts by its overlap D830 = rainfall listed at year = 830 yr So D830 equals 43.2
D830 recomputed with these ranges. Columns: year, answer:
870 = 39.27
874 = 39.83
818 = 46.16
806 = 46.39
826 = 44.9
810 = 48.57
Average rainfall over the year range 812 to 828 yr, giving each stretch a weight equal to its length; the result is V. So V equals 46.2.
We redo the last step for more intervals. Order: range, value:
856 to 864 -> 41.4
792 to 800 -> 42.2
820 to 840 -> 43.9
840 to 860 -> 41.7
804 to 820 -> 47.1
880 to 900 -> 40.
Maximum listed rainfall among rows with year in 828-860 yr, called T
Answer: 43.2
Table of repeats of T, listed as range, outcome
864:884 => 41.28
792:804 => 46.12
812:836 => 47.22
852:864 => 41.61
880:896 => 43.32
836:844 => 43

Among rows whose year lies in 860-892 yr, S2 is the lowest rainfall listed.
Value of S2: 39.27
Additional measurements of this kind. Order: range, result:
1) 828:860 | 41.2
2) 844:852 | 42.08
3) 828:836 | 42.06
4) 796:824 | 42.42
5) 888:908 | 32.06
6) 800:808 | 46.12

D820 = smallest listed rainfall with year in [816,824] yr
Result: 46.16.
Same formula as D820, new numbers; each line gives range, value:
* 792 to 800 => 41.91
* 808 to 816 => 47.22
